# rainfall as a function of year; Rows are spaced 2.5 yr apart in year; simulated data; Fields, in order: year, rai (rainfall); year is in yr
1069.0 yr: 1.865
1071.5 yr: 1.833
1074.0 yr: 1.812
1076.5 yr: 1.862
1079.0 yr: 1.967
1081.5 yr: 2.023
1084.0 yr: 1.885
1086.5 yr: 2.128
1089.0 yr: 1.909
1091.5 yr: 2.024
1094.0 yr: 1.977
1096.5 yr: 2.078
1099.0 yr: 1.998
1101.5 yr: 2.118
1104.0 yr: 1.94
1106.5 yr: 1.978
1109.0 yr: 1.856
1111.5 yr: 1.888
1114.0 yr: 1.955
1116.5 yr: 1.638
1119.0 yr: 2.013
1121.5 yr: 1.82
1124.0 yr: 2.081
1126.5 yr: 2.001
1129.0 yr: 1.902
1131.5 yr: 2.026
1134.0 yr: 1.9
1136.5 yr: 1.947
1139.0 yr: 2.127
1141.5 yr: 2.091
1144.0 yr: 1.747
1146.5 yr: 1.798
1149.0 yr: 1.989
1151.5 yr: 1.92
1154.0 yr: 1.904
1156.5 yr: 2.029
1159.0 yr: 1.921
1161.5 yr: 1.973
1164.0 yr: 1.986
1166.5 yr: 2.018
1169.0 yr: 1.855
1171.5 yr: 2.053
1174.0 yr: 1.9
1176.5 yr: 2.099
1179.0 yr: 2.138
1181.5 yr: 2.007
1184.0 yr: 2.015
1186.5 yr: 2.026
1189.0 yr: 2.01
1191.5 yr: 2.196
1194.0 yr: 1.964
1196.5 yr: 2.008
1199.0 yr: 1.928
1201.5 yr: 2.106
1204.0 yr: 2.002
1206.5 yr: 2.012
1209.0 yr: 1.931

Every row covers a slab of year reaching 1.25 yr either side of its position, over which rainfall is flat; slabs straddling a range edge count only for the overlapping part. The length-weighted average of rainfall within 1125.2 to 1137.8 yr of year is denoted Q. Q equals 1.96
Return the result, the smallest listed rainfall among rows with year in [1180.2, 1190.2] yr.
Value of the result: 2.007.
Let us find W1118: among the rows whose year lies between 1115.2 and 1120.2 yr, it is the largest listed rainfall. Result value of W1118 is 2.013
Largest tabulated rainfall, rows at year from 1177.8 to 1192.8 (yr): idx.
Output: 2.196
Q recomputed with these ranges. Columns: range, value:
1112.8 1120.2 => 1.87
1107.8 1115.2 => 1.9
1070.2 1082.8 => 1.9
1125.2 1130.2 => 1.95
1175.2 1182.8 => 2.08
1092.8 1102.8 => 2.04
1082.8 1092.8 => 1.99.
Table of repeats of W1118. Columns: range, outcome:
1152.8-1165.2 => 2.029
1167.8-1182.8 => 2.138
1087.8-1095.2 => 2.024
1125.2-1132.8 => 2.026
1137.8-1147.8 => 2.127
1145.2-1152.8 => 1.989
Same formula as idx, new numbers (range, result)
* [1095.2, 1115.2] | 2.118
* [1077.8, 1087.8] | 2.128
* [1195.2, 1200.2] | 2.008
